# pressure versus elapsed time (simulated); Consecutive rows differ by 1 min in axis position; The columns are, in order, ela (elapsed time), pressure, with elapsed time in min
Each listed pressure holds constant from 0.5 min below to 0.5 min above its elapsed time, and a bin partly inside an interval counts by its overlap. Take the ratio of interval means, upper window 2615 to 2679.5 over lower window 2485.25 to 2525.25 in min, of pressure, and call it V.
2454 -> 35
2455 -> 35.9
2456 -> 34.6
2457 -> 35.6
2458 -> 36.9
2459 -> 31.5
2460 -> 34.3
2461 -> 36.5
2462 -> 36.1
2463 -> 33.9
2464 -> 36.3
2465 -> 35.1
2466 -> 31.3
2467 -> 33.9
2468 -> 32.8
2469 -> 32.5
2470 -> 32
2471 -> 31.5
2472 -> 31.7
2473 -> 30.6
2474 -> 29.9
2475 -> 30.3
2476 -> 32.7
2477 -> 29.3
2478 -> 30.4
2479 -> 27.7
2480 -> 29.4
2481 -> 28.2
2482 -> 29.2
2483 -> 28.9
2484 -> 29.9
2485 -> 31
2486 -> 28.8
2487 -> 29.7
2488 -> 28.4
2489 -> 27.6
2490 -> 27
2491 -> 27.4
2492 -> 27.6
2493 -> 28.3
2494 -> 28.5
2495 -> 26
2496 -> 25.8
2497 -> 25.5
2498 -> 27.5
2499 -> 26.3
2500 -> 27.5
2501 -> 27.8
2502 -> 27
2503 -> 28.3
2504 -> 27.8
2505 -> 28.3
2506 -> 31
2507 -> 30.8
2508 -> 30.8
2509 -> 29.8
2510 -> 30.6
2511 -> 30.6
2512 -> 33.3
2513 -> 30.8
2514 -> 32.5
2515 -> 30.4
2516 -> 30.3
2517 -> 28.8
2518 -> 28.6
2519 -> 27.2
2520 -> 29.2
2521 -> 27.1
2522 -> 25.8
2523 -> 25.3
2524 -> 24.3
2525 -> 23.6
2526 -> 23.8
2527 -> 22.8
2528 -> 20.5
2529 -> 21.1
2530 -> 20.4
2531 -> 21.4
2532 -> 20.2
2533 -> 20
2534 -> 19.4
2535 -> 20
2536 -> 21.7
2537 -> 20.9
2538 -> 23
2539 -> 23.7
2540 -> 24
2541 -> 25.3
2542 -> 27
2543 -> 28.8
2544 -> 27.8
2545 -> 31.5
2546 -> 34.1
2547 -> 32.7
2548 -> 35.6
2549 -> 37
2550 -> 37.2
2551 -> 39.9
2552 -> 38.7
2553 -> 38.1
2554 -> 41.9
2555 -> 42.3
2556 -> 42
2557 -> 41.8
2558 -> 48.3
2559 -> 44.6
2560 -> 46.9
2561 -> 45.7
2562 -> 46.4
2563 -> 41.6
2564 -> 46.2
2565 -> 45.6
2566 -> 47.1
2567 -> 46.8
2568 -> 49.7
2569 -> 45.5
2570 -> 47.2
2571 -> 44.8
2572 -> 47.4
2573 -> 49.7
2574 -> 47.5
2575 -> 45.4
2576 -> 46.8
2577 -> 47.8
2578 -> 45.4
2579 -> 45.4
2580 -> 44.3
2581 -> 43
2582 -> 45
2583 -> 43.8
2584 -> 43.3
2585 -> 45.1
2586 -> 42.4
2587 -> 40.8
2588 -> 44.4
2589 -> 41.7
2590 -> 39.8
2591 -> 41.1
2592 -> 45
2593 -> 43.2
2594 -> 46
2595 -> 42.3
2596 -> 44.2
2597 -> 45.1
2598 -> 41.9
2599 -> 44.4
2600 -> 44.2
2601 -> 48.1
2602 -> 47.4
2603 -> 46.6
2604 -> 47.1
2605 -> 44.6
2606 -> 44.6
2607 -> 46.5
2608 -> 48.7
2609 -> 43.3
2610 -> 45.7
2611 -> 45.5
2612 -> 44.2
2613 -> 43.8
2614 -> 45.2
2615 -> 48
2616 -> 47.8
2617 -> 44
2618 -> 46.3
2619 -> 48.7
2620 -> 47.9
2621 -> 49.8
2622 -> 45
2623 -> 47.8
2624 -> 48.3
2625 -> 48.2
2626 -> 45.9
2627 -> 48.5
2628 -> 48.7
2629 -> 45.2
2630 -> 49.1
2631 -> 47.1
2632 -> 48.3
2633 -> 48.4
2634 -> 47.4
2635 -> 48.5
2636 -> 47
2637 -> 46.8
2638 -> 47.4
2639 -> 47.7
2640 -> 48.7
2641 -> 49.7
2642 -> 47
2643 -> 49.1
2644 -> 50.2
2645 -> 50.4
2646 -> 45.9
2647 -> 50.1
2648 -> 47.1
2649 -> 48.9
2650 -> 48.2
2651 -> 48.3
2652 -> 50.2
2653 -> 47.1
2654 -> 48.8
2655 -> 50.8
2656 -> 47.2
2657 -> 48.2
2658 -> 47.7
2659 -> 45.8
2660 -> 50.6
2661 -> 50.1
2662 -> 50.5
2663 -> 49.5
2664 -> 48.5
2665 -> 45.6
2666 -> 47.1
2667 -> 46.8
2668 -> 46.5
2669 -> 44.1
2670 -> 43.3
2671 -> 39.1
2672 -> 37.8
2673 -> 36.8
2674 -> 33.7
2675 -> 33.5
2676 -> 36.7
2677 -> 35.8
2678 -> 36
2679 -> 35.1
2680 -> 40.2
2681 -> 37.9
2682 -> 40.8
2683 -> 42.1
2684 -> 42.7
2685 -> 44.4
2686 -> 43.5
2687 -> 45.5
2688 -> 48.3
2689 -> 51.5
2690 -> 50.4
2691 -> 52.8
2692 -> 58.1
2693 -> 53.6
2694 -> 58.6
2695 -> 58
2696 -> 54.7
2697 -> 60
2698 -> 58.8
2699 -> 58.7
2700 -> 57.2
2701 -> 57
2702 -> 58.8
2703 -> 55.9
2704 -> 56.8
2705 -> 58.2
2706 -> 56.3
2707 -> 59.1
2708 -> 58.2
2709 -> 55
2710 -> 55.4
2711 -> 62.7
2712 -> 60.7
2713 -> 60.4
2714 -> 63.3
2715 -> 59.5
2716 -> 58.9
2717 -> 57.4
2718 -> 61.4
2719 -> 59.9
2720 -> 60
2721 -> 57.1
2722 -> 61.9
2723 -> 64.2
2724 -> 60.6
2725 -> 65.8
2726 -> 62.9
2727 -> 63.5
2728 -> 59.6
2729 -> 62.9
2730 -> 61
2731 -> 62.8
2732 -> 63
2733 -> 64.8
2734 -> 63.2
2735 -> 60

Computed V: 1.6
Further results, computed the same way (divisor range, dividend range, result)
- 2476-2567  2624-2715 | 1.61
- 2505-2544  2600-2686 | 1.76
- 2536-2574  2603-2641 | 1.21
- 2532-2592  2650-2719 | 1.28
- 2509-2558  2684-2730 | 1.98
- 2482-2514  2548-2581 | 1.54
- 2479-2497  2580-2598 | 1.53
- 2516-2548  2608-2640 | 1.87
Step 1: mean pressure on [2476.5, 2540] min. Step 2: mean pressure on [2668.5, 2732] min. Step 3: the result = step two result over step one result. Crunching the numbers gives 1.97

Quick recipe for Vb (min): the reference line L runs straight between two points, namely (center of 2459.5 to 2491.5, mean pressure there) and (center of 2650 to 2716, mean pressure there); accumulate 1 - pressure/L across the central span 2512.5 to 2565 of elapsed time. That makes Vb 8.3 min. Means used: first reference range 31.1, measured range 31.1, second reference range 49.5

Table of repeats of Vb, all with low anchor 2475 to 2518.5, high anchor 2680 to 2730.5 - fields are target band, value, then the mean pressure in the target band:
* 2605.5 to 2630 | -1.0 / 46.6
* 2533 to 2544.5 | 3.6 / 23.6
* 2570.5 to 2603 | -3.2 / 44.6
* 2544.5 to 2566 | -2.5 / 41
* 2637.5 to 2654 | -0.1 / 48.5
